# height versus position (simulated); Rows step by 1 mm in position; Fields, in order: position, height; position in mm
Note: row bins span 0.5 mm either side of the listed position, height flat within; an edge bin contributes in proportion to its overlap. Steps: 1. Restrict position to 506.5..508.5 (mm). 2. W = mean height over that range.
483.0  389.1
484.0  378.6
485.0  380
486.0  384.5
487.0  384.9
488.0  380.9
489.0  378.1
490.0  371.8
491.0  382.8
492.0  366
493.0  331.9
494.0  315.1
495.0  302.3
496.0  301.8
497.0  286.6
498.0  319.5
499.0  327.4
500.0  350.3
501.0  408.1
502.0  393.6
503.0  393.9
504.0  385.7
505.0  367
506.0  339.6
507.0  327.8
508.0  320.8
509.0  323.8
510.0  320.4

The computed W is 324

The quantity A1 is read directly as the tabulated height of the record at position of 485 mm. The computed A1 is 380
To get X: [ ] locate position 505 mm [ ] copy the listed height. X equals 367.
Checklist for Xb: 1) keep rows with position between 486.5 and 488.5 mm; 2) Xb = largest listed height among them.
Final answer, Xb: 384.9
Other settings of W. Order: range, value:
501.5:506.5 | 376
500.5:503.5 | 399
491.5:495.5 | 329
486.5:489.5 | 381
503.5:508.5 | 348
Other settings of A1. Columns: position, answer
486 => 384.5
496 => 301.8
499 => 327.4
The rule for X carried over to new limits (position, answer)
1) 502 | 393.6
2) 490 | 371.8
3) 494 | 315.1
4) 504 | 385.7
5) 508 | 320.8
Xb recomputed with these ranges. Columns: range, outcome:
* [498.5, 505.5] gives 408.1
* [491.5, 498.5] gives 366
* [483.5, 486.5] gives 384.5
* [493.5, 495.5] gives 315.1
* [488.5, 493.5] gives 382.8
